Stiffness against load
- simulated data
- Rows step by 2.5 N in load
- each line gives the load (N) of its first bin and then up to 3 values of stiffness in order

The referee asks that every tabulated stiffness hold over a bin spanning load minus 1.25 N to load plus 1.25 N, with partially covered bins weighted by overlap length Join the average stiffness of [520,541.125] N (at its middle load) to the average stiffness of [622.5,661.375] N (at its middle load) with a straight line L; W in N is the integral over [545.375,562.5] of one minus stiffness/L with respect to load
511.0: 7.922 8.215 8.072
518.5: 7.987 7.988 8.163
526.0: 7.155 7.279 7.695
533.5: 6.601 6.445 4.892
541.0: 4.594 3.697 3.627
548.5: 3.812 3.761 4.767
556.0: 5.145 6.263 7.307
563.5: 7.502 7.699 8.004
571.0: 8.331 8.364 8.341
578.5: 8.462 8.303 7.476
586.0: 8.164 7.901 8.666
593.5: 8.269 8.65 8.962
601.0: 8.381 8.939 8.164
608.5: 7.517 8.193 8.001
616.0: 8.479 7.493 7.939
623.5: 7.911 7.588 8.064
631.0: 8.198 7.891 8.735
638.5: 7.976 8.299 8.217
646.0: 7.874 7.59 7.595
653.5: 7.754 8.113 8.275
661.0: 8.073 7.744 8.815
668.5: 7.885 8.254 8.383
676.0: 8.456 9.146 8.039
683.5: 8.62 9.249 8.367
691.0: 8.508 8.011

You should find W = 5.0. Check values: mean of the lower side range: 6.86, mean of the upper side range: 8.01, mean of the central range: 5.04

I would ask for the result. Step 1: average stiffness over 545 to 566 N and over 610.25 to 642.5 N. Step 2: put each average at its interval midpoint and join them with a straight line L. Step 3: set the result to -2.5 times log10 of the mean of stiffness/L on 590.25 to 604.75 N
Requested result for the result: -0.23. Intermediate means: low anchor 5.44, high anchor 8.06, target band 8.64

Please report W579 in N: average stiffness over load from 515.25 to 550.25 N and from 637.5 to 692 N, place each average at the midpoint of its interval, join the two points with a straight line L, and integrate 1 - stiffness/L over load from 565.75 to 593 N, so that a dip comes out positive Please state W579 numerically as -4.9 N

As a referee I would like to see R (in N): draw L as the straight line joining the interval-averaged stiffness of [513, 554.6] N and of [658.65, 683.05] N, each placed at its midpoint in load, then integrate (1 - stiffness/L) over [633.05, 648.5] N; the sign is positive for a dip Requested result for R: -0.6 N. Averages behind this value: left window 6.13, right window 8.32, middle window 8.13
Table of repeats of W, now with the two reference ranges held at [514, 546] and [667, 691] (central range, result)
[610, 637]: -0.8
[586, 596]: -1.2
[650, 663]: 0.4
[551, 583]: -0.6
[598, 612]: -1.4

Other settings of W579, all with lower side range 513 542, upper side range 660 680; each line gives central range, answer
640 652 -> 0.32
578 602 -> -2.14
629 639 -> -0.23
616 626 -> 0.08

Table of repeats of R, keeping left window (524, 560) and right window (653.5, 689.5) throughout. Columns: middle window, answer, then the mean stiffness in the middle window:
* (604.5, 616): -1.71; 8.05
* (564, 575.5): -3.73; 8.08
